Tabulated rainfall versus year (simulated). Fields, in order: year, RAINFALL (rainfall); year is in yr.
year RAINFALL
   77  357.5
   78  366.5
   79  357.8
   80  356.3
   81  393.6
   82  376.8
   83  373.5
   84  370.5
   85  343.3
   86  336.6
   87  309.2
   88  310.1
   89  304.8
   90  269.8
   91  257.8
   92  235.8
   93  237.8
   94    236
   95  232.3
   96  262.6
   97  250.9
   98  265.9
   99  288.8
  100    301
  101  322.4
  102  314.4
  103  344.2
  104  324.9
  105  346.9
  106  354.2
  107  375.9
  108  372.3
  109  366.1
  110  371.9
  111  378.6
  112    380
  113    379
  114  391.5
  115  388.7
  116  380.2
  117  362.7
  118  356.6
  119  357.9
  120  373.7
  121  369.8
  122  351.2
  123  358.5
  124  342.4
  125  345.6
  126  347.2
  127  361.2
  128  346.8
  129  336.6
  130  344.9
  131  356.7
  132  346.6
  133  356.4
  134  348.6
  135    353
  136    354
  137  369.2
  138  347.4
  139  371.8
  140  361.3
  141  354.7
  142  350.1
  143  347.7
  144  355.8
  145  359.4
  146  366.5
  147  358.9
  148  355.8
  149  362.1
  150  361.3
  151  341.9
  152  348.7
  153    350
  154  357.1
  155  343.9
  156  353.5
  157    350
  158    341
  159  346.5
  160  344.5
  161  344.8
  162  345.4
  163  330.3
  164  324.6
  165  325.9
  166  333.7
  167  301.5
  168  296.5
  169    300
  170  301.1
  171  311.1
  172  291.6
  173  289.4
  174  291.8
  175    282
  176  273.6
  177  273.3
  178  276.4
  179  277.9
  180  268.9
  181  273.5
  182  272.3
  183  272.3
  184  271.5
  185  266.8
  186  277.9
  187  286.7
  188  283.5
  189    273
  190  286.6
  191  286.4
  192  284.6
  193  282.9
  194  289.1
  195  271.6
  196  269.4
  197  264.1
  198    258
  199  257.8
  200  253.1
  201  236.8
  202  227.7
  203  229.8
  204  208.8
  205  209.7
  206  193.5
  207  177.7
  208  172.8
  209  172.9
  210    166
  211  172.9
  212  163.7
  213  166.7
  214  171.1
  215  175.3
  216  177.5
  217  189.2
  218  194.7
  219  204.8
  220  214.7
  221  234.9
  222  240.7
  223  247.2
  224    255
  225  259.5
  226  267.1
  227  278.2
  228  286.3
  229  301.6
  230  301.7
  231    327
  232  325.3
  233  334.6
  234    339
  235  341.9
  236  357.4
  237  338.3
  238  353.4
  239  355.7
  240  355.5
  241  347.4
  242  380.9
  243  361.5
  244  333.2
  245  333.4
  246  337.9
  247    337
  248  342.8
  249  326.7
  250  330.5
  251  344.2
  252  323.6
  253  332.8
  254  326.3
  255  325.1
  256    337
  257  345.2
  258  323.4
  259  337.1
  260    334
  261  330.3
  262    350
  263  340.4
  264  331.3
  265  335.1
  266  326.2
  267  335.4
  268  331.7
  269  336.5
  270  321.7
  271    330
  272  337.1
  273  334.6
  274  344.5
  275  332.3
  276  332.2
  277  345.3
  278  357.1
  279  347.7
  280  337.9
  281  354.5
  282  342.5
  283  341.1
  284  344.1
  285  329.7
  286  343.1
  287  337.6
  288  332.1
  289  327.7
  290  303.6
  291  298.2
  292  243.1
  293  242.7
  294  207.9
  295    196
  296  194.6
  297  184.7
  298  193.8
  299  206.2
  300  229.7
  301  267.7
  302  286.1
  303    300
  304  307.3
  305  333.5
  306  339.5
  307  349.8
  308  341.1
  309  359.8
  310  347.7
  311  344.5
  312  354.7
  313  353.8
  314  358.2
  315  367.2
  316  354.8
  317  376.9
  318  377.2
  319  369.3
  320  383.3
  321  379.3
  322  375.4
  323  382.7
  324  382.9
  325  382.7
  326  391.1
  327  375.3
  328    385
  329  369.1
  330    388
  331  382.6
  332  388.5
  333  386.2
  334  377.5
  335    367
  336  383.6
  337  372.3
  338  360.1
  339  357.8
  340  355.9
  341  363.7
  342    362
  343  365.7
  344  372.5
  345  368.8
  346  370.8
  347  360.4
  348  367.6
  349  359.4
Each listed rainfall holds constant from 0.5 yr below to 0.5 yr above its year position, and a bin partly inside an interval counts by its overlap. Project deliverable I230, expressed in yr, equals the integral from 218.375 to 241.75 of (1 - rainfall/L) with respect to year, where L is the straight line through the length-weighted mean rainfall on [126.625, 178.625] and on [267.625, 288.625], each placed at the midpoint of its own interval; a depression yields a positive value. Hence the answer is 2.7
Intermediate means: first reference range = 336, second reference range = 339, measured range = 299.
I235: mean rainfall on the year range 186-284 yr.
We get 292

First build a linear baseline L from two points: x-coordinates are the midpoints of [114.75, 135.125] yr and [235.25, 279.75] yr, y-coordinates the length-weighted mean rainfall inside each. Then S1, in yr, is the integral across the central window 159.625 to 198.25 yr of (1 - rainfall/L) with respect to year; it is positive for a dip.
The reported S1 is 6.4 yr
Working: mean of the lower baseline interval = 356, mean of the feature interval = 291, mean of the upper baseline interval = 339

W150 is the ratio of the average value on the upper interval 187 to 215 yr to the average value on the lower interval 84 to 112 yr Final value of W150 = 0.74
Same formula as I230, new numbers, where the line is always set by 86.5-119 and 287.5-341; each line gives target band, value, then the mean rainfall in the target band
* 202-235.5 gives 9.6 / 233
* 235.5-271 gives -1.1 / 339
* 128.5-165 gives -3.0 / 351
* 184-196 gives 1.7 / 280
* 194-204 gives 2.3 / 252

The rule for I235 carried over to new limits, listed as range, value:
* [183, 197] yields 278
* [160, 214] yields 264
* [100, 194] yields 333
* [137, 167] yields 349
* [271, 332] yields 329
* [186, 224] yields 228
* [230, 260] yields 339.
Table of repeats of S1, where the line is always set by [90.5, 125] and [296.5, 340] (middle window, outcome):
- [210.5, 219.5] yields 4.2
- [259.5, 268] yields 0.2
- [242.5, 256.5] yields 0.2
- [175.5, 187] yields 2.1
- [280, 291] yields 0.3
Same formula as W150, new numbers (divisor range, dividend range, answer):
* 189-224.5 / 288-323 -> 1.38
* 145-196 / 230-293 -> 1.08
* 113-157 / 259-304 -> 0.86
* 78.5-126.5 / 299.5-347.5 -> 1.07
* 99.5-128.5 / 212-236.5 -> 0.72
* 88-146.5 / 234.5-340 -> 0.99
